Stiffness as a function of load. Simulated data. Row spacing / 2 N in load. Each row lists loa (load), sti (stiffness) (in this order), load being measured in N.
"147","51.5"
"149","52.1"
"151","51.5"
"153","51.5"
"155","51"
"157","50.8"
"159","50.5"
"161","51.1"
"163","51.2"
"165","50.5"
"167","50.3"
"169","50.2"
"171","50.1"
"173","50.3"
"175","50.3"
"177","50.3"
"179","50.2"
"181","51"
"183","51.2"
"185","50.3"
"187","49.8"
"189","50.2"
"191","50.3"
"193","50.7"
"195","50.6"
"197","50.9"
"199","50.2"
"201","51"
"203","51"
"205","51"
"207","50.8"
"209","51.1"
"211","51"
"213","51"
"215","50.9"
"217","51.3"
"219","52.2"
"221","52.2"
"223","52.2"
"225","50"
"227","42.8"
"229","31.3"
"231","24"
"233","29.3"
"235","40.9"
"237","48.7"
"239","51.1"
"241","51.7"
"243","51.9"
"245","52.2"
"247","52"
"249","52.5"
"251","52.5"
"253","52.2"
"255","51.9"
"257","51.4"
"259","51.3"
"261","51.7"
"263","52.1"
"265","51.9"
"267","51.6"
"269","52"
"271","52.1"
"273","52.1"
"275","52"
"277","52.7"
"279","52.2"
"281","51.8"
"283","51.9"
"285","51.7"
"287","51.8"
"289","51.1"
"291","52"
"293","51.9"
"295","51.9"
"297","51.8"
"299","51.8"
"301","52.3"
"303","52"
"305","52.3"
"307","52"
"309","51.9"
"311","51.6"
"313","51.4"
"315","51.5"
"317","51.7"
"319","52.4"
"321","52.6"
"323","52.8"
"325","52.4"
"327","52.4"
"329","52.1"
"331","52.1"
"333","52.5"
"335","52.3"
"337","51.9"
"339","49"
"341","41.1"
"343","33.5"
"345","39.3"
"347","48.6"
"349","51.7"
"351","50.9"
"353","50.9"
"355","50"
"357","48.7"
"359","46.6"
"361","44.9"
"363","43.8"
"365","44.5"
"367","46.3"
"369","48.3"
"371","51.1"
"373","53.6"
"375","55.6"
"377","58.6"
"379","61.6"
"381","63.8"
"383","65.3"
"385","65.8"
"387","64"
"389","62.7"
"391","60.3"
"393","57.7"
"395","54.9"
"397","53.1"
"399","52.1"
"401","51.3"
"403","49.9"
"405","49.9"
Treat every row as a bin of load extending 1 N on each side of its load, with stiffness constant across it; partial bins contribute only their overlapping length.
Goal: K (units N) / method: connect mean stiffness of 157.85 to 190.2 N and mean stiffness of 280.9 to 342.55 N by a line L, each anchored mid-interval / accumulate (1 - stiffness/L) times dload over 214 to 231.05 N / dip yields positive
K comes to 1.5 N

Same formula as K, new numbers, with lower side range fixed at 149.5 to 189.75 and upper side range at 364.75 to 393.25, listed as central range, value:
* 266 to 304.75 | 1.81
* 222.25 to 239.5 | 3.92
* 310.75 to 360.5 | 5.86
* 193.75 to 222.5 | 0.45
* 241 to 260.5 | 0.50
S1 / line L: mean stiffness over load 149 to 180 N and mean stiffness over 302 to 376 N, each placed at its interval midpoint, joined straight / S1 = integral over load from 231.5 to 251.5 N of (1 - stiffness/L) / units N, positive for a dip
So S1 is 1.06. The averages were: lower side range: 50.7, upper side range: 49.6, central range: 47.6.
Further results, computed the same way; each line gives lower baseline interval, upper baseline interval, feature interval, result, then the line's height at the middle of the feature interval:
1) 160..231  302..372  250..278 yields -1.4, 49.5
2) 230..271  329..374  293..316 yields -1.7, 48.3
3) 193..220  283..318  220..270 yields 3.2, 51.3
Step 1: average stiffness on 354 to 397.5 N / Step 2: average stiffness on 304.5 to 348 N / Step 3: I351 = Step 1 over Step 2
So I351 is 1.1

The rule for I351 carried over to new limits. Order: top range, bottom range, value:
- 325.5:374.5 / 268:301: 0.93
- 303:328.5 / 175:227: 1.03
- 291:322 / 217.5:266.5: 1.08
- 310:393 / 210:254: 1.10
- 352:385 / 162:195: 1.04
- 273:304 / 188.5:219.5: 1.02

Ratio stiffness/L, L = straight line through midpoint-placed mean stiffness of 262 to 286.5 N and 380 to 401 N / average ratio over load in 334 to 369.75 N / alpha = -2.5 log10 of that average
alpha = 0.22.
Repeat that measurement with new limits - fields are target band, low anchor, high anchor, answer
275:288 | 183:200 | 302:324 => -0.01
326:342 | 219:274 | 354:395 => 0.05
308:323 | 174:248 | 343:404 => -0.01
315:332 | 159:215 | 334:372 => -0.10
